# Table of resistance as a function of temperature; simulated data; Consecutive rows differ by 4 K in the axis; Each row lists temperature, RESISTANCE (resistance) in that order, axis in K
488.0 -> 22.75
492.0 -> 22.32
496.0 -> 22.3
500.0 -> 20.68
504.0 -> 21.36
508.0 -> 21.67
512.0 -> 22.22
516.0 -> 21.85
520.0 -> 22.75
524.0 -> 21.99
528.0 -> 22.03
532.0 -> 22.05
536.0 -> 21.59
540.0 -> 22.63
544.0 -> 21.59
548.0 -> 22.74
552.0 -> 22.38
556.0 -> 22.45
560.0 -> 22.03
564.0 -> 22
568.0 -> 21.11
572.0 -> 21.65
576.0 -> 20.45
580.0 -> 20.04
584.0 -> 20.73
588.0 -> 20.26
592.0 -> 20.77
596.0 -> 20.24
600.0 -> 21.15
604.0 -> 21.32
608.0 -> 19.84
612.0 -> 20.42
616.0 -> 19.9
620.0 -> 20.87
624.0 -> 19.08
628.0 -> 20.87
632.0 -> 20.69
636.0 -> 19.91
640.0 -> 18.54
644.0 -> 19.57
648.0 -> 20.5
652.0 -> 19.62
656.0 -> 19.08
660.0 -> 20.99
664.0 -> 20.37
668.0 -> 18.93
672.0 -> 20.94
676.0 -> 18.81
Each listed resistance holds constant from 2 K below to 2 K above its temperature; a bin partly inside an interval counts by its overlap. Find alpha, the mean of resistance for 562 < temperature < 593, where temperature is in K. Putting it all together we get 20.9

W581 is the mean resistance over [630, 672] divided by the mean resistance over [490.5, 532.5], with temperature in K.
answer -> 0.91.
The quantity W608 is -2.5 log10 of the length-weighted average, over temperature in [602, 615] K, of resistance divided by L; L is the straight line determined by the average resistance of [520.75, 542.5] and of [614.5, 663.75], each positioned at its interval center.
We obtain 0.01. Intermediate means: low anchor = 22.1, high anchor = 20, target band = 20.5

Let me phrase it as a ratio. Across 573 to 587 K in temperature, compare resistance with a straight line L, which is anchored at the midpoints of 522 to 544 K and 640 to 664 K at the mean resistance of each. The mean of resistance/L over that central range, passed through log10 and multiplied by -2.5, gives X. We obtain 0.04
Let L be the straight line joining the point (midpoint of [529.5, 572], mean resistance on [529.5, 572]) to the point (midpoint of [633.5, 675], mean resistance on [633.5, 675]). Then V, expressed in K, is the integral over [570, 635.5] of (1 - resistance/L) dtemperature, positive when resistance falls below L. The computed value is 1.3 K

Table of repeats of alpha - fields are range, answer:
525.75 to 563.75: 22.2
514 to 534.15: 22.1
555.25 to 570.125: 21.8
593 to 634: 20.4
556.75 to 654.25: 20.5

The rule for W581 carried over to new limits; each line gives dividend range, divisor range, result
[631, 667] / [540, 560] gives 0.89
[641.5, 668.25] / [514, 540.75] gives 0.90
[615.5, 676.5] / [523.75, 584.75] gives 0.92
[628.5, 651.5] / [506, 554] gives 0.90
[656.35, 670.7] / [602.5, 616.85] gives 0.98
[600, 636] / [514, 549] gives 0.92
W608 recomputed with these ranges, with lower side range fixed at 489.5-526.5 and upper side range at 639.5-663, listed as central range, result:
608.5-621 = 0.003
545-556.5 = -0.058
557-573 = -0.034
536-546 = -0.028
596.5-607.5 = -0.019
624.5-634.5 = -0.018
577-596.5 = 0.018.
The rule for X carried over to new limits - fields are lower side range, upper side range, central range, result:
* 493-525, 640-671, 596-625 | 0.002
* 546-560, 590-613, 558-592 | 0.031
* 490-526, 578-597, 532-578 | -0.043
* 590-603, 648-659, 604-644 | 0.011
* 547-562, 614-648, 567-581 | 0.047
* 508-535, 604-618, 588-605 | -0.013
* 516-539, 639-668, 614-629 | 0.013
